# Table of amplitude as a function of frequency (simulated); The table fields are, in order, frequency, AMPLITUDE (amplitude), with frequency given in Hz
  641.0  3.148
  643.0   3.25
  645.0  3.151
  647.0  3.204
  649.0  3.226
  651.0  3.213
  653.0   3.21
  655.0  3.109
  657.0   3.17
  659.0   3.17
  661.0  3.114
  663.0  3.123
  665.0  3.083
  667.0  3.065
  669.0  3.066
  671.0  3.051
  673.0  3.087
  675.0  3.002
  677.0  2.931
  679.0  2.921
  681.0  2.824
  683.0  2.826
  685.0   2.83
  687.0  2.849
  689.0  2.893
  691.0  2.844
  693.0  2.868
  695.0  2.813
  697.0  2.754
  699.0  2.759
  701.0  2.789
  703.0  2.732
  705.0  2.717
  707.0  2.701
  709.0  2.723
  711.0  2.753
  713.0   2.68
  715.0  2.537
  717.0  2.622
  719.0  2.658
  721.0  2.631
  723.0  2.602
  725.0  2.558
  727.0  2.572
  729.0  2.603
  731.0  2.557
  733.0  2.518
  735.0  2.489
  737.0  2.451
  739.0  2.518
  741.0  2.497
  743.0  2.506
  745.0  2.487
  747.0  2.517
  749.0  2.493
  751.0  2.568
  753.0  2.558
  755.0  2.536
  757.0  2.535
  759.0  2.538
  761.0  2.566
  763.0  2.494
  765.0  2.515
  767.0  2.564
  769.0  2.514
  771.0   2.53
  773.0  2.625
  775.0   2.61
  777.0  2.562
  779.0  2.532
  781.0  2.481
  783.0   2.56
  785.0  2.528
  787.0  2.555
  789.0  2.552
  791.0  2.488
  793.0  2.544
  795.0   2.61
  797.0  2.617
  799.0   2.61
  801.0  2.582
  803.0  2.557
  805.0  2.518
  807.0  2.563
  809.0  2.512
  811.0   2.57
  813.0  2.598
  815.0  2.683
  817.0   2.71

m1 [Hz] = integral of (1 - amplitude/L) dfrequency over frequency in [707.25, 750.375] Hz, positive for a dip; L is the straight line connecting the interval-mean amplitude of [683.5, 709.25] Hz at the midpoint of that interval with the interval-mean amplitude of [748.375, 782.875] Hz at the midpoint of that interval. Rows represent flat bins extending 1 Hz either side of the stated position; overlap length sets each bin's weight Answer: 1.7 Hz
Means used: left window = 2.79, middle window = 2.57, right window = 2.54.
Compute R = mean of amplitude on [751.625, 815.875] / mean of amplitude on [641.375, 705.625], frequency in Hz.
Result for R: 0.85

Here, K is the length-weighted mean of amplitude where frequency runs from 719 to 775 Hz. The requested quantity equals 2.54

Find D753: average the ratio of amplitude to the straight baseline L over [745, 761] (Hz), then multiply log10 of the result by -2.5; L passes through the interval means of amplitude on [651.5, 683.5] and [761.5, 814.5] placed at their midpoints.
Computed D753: 0.07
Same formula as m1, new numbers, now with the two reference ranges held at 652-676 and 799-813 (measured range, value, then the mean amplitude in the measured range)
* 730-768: 3.5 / 2.52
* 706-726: 1.8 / 2.65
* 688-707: 1.2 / 2.79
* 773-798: 0.8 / 2.56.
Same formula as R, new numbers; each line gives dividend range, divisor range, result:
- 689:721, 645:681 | 0.88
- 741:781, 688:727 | 0.93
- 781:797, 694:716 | 0.94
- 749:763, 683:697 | 0.89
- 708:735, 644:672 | 0.83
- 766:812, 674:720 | 0.92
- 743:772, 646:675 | 0.81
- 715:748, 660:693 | 0.86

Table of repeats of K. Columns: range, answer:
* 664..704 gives 2.9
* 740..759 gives 2.52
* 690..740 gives 2.66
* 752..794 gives 2.54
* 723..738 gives 2.54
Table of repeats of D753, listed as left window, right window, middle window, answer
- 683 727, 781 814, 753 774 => 0.033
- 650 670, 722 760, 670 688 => 0.025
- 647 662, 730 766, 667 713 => 0.028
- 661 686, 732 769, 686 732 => 0.027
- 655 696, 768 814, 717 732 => 0.081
